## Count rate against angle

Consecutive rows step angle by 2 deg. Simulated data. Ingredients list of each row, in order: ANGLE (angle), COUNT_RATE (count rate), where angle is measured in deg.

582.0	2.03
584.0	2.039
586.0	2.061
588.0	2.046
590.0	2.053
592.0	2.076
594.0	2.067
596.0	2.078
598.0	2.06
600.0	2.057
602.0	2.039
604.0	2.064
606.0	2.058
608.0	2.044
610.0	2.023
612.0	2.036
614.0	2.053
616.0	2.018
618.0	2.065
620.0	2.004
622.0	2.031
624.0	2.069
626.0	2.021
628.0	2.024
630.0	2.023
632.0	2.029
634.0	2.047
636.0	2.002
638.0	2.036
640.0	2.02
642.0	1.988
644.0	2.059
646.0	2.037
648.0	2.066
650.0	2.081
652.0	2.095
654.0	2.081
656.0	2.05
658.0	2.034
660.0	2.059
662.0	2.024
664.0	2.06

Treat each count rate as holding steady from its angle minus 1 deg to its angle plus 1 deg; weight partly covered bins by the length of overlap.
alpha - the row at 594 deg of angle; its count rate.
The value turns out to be 2.067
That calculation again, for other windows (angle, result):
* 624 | 2.069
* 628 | 2.024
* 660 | 2.059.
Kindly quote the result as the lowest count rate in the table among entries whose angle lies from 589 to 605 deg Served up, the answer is 2.039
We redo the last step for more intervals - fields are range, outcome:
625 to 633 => 2.021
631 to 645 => 1.988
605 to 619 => 2.018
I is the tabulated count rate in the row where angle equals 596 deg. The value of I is 2.078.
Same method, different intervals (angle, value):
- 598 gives 2.06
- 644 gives 2.059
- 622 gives 2.031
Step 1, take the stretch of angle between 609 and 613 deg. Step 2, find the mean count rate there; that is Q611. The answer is 2.03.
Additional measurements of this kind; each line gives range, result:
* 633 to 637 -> 2.02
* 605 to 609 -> 2.05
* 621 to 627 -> 2.04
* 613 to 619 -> 2.05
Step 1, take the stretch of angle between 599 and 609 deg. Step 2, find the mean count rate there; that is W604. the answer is 2.05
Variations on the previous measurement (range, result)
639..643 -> 2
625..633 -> 2.02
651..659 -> 2.06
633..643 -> 2.02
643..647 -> 2.05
